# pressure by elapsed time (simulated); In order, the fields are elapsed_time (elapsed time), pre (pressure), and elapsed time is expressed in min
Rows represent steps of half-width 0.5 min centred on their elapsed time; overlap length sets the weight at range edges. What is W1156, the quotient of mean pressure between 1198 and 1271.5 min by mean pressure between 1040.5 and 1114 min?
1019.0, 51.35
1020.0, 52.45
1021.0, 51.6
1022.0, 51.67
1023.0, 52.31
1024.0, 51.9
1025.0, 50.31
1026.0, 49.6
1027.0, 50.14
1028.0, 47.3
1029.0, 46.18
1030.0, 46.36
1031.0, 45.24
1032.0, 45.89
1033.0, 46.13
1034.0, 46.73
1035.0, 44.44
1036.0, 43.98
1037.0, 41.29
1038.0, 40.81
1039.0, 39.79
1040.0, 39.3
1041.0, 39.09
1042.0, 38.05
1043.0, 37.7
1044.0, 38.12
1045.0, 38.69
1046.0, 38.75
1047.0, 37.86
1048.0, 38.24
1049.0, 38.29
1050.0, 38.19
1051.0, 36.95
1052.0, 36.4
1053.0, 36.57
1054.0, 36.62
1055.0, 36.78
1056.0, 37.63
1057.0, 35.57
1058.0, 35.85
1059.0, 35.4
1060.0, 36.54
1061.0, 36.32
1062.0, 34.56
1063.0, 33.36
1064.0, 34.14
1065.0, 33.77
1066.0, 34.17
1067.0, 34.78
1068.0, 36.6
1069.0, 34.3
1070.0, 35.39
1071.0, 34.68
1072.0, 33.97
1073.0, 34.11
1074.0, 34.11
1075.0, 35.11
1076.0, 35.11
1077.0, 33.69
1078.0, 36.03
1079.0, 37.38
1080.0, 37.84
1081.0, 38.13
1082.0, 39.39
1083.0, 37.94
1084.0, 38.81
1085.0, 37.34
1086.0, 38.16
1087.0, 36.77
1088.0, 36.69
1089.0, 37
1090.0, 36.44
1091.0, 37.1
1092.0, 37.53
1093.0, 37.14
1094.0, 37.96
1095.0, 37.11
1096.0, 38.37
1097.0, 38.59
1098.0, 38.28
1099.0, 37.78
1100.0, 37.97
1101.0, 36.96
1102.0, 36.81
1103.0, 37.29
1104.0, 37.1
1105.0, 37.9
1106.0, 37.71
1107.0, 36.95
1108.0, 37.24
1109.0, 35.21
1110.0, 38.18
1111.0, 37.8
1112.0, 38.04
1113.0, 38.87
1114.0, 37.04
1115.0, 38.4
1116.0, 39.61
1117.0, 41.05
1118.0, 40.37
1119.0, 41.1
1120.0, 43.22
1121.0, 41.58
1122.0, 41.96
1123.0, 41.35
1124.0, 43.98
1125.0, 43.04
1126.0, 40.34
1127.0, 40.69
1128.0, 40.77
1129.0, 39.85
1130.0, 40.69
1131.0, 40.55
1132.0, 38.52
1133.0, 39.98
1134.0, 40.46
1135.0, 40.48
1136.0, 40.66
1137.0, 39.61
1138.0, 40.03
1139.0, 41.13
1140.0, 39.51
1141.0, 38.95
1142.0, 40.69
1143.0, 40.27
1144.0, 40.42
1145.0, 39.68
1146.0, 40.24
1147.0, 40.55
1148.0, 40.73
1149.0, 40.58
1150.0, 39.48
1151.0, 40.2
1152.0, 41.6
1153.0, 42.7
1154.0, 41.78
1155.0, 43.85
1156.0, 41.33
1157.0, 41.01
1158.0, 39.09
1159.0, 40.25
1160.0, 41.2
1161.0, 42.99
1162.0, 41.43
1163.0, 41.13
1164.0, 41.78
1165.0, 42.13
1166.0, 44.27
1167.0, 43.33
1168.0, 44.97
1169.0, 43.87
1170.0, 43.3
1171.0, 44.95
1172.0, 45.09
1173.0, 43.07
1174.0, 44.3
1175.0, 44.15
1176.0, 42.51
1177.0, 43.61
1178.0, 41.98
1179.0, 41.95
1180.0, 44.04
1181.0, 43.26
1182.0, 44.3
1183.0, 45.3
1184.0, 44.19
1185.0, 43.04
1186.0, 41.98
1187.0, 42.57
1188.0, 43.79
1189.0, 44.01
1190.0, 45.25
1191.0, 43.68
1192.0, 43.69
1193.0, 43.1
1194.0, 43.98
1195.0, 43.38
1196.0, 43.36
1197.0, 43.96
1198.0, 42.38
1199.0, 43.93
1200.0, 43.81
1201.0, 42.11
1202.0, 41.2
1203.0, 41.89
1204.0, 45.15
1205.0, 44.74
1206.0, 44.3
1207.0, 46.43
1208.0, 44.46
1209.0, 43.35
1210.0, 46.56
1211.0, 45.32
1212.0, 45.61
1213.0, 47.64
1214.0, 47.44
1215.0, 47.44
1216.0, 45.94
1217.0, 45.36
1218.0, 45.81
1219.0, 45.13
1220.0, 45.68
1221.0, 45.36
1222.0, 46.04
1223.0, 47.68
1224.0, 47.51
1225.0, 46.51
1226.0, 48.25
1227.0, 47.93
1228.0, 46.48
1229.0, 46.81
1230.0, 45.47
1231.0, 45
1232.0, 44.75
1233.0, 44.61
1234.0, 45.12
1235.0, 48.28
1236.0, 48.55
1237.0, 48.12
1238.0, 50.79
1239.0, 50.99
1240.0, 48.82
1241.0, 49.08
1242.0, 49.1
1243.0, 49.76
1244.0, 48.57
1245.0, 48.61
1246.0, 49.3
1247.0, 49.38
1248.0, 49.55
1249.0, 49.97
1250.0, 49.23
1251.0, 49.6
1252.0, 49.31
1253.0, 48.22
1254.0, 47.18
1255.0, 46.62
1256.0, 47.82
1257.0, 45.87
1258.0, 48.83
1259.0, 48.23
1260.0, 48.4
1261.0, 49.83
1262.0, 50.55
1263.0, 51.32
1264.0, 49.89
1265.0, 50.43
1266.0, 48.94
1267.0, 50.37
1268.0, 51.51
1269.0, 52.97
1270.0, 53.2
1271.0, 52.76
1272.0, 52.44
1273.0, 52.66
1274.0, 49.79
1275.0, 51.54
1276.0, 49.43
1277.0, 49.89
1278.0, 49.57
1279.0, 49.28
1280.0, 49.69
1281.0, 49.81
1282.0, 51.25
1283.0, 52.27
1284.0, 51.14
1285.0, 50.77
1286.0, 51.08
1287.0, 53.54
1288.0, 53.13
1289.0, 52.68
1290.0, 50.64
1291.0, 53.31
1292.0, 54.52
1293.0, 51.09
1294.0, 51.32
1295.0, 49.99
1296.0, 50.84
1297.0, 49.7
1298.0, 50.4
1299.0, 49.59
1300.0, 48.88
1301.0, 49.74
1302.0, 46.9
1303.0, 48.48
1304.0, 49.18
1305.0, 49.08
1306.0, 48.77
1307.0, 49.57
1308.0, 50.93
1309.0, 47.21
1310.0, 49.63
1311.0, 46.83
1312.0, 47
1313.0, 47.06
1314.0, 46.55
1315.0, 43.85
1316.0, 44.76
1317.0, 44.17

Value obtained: 1.3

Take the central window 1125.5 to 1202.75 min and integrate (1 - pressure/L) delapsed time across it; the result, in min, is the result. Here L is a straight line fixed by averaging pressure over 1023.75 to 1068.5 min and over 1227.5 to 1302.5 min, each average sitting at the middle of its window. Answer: 5.4 min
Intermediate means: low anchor 39.9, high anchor 49.7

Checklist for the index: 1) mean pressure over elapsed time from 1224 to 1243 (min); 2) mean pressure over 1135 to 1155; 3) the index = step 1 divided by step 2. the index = 1.17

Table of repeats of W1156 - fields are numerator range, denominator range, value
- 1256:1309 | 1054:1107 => 1.38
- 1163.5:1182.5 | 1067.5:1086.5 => 1.20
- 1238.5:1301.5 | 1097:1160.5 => 1.26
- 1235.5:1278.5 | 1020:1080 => 1.25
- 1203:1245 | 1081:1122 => 1.22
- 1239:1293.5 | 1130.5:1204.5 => 1.19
